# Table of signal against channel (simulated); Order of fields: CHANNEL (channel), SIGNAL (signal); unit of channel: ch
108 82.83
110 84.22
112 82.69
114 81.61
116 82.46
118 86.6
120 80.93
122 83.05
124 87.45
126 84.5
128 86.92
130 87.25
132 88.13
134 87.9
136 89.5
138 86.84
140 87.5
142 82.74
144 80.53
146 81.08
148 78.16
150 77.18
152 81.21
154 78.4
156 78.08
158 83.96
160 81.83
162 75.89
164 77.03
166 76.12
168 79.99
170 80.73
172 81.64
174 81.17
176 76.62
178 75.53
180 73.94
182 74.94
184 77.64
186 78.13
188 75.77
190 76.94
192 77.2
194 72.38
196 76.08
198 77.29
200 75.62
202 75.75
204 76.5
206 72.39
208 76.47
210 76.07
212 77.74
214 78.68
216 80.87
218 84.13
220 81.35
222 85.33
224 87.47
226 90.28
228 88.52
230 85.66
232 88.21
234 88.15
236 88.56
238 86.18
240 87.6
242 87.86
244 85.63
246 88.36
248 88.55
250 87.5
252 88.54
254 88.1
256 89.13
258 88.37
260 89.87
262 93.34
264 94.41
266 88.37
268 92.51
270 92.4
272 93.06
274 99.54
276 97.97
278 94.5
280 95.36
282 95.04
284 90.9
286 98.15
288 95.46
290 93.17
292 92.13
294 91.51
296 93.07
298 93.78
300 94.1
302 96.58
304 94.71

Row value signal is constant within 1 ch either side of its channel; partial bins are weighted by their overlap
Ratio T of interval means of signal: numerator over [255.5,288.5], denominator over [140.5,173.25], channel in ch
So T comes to 1.2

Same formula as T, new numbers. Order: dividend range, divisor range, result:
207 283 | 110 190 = 1.08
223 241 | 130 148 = 1.03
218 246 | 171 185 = 1.12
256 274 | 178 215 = 1.21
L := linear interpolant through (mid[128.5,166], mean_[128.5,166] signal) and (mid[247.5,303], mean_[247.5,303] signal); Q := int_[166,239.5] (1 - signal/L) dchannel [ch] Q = 5.8 ch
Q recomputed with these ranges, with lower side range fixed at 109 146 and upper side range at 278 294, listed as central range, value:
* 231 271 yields 1.3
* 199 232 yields 3.3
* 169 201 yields 4.1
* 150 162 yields 0.9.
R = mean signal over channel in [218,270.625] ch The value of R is 88.4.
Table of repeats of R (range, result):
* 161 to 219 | 77.2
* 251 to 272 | 90.6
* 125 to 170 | 82.3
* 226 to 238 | 87.9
